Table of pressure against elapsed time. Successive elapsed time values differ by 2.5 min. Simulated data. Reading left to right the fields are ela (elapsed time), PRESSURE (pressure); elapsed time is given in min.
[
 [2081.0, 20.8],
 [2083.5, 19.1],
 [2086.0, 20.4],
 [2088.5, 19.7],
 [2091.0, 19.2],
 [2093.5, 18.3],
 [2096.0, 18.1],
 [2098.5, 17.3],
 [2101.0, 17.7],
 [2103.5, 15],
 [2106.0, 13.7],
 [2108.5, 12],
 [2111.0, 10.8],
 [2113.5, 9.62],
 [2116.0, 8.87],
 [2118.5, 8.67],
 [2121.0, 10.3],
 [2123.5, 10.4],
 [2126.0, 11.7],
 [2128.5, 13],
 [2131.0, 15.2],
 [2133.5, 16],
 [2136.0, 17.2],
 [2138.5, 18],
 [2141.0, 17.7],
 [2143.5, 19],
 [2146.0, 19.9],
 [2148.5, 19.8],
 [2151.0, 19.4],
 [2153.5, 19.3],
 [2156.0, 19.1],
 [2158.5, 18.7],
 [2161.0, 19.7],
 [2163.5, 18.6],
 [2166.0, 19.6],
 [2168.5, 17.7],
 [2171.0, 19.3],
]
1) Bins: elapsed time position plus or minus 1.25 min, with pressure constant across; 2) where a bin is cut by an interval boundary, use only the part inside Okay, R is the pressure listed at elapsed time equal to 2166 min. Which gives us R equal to 19.6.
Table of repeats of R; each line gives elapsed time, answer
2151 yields 19.4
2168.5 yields 17.7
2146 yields 19.9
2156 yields 19.1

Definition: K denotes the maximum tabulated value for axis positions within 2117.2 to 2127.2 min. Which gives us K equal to 11.7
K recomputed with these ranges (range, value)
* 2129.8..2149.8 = 19.9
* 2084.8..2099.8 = 20.4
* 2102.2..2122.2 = 15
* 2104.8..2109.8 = 13.7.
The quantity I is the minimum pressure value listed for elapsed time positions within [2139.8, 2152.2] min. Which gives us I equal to 17.7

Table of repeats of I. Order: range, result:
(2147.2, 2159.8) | 18.7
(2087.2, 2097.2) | 18.1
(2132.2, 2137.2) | 16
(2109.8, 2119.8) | 8.67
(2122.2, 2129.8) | 10.4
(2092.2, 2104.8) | 15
